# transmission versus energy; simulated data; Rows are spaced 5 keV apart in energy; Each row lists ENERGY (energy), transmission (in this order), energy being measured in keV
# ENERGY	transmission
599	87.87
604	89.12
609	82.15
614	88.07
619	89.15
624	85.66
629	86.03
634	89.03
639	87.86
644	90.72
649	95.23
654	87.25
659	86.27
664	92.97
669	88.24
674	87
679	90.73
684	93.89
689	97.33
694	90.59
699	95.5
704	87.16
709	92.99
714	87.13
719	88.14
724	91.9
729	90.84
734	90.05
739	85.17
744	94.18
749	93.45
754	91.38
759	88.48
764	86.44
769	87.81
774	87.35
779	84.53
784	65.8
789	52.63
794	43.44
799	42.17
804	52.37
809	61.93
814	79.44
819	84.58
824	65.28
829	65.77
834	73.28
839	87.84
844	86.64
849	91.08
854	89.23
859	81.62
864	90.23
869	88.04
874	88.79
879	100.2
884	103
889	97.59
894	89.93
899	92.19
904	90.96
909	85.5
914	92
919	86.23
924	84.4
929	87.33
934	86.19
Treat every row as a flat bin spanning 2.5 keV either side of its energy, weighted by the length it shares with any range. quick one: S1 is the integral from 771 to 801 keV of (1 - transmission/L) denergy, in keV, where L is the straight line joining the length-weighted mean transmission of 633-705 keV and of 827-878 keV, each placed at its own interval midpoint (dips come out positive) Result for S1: 8.2 keV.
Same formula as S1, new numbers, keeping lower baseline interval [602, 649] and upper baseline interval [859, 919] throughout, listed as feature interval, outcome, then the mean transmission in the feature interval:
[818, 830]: 2.62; 71.1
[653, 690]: -0.71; 90.3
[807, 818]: 2.15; 73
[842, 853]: 0.27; 89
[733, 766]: -0.05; 89.9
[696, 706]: -0.28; 91.5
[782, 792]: 3.57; 58.1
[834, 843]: 0.74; 83.6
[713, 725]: 0.05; 88.9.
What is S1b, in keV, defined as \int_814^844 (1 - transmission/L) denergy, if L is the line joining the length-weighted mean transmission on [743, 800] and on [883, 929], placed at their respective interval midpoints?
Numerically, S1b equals 2.2 keV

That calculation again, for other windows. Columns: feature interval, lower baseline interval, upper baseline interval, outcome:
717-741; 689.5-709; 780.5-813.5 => -2.52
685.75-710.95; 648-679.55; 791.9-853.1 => -2.24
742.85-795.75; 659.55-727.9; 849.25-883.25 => 6.41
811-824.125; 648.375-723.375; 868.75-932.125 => 1.89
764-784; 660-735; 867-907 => 1.76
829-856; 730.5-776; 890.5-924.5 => 1.70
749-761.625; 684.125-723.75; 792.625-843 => -1.61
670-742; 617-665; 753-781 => -1.95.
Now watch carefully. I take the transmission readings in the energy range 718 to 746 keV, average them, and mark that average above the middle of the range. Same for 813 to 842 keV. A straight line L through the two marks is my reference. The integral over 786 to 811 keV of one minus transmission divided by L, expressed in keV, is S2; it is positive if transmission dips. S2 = 9.24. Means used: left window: 90.1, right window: 76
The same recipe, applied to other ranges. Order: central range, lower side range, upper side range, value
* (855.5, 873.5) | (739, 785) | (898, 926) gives 0.2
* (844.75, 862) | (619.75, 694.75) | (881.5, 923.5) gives 0.8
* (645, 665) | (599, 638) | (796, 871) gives -1.2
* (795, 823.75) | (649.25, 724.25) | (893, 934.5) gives 8.4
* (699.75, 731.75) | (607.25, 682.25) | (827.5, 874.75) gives -1.1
